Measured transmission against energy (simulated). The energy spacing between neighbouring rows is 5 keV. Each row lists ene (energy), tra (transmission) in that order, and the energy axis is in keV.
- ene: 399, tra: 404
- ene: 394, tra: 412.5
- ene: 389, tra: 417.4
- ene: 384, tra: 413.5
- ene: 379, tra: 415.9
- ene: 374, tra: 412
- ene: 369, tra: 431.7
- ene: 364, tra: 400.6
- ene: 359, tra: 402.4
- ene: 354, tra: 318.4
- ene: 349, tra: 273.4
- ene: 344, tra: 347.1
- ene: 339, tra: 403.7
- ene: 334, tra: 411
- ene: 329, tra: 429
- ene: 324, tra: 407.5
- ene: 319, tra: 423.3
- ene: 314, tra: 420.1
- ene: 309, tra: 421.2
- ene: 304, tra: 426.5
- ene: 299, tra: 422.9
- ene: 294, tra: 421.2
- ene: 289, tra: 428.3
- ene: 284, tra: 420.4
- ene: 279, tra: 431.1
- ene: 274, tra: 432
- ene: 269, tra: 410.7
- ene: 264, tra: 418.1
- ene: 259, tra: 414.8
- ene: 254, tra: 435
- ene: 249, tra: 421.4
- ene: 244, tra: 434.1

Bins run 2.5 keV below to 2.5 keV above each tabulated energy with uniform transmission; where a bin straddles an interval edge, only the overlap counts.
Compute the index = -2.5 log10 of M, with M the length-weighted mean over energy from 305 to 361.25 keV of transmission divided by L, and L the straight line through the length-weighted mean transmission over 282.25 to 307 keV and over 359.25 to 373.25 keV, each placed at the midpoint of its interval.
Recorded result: 0.08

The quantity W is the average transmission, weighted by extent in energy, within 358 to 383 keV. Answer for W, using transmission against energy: 413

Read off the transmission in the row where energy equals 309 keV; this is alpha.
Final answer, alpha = 421.2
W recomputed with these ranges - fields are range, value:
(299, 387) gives 398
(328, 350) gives 376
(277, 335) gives 422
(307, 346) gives 408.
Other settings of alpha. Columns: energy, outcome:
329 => 429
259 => 414.8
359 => 402.4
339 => 403.7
